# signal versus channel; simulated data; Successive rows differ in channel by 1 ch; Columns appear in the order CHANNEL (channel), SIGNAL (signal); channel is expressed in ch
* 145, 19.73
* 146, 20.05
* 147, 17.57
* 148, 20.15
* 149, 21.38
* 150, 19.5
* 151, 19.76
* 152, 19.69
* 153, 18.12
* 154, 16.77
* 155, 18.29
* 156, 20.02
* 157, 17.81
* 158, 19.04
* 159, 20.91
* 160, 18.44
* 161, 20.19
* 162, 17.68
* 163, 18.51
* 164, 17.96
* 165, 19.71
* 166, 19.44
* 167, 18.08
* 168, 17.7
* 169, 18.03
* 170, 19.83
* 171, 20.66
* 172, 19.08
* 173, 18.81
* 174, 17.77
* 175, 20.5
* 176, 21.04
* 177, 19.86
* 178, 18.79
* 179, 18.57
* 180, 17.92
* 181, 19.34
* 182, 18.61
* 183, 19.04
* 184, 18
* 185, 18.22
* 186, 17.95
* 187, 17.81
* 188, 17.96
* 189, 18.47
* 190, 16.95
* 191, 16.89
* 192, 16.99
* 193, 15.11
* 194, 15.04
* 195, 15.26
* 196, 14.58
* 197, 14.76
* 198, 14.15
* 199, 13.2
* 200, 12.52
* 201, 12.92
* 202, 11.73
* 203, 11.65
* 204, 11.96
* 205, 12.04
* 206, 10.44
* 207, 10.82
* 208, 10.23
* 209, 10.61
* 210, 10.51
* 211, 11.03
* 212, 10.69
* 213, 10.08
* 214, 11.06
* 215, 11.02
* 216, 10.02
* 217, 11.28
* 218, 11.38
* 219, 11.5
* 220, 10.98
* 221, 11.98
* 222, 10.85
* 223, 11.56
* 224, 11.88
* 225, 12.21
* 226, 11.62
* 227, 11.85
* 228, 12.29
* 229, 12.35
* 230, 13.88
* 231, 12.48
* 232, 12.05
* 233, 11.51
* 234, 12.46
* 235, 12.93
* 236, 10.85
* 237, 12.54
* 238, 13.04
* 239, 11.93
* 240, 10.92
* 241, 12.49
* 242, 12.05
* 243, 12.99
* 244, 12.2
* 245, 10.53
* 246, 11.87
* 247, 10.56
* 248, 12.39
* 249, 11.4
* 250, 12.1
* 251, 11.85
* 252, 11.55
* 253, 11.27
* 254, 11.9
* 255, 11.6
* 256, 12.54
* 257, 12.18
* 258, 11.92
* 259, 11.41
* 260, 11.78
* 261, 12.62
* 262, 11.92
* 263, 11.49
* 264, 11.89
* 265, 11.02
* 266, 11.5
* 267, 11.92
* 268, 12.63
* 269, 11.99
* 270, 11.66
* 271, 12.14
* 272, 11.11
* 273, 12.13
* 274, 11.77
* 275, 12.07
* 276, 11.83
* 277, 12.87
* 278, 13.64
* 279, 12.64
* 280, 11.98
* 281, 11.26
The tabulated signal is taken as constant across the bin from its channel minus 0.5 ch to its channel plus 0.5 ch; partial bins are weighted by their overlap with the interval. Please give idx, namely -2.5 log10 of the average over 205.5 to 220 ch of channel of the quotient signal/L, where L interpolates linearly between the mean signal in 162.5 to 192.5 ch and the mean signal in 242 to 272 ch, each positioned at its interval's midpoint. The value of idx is 0.401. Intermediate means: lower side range 18.6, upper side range 11.8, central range 10.8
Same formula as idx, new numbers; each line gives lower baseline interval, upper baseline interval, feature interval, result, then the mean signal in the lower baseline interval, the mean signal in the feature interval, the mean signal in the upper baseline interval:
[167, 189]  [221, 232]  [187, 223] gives 0.182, 18.8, 12.8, 12.1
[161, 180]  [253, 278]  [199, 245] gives 0.277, 19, 11.7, 11.9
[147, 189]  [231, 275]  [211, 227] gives 0.291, 18.9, 11.2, 11.9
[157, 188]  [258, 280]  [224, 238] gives 0.198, 18.9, 12.2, 12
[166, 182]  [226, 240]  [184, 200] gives 0.056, 19.1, 16.2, 12.2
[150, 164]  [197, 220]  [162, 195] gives -0.168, 18.9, 18.3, 11.5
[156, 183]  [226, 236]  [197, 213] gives 0.284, 19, 11.7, 12.3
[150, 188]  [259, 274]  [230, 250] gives 0.146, 18.9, 12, 11.8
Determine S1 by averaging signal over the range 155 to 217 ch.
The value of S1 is 16.1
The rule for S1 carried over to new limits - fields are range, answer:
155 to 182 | 19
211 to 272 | 11.8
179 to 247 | 13.2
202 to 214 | 11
